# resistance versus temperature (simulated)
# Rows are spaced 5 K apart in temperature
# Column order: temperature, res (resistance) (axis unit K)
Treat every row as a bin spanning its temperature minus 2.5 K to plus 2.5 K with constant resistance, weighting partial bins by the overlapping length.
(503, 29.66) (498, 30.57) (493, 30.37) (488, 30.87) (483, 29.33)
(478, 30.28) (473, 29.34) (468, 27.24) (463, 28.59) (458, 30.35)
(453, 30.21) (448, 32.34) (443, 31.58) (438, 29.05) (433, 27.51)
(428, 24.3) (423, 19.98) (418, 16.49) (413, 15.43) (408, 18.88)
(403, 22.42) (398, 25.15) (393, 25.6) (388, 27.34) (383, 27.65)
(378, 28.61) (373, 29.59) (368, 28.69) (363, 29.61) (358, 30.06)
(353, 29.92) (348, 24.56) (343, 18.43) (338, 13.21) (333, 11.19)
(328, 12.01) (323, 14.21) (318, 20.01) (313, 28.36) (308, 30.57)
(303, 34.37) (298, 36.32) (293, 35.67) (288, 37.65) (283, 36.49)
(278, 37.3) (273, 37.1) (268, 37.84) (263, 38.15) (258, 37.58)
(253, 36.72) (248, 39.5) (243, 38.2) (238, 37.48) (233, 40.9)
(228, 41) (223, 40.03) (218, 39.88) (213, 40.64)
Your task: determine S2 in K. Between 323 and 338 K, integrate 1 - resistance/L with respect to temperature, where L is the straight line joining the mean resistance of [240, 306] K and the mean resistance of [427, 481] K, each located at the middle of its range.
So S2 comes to 9.67 K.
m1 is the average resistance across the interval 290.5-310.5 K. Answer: 34.2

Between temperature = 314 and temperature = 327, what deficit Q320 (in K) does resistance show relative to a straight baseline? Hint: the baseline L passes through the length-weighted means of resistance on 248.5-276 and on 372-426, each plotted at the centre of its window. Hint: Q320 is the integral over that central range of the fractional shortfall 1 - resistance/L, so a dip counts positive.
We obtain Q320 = 5.7 K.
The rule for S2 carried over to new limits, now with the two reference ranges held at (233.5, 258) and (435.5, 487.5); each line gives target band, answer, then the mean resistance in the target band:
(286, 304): 0.1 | 36.1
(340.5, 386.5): 8.4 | 27.5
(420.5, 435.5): 3.5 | 23.9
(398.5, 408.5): 3.2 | 21.9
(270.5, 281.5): 0.0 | 37.1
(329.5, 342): 7.8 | 12.9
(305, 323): 5.4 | 24.9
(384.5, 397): 2.4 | 26.4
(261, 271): -0.1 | 37.9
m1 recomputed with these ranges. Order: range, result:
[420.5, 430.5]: 22.1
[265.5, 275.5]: 37.5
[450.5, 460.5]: 30.3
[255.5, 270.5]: 37.9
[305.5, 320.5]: 26.3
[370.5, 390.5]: 28.3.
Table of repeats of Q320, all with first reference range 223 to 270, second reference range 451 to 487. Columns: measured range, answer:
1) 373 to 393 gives 3.1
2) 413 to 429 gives 6.2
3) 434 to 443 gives 0.3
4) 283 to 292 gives 0.0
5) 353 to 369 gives 2.0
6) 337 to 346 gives 4.7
